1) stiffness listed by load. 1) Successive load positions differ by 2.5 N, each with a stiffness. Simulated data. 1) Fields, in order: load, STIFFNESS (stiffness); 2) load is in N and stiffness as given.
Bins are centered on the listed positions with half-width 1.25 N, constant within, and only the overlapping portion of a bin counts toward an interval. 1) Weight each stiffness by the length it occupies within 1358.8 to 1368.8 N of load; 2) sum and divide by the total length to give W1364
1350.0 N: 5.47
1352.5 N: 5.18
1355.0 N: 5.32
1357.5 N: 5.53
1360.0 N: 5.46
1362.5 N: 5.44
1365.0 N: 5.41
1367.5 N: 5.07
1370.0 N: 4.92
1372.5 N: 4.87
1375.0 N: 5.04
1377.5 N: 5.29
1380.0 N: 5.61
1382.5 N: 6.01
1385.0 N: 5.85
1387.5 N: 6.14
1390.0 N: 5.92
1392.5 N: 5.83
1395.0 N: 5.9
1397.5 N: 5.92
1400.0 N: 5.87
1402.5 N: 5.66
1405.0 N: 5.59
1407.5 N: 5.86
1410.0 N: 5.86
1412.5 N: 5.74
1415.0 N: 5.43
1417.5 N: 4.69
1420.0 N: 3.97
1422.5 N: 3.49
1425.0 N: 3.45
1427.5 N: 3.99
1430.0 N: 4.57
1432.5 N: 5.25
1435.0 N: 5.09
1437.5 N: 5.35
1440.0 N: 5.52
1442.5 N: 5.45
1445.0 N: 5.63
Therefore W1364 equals 5.34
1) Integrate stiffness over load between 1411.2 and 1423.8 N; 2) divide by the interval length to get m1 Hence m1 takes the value 4.66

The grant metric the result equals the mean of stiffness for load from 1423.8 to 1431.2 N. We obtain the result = 4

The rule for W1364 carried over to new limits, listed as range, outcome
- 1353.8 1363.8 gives 5.44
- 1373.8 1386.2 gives 5.56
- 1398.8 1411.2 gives 5.77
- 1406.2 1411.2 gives 5.86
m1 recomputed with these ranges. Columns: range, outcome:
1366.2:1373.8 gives 4.96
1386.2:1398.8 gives 5.94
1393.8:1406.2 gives 5.79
